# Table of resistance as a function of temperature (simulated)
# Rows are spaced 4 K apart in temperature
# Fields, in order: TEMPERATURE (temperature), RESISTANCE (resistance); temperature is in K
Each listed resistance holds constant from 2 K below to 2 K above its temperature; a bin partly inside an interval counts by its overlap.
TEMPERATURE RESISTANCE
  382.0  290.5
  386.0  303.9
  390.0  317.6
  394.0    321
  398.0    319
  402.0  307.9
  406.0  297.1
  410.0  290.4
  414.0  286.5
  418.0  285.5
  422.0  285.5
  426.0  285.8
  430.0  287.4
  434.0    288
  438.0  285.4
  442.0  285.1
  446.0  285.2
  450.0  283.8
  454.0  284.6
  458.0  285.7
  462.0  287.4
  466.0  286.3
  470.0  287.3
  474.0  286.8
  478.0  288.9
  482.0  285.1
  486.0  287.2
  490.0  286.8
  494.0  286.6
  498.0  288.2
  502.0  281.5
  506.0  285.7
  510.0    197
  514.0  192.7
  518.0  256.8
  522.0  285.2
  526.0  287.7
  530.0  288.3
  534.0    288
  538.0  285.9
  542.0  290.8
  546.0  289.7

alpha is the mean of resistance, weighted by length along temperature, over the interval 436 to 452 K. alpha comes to 285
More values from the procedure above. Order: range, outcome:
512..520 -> 225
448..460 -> 285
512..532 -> 262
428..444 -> 286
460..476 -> 287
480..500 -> 287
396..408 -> 308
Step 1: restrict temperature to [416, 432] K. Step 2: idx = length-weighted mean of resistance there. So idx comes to 286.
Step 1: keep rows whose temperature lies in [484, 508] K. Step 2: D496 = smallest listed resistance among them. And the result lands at 281.5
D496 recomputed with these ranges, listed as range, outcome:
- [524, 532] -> 287.7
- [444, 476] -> 283.8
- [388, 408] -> 297.1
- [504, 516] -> 192.7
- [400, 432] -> 285.5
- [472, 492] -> 285.1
